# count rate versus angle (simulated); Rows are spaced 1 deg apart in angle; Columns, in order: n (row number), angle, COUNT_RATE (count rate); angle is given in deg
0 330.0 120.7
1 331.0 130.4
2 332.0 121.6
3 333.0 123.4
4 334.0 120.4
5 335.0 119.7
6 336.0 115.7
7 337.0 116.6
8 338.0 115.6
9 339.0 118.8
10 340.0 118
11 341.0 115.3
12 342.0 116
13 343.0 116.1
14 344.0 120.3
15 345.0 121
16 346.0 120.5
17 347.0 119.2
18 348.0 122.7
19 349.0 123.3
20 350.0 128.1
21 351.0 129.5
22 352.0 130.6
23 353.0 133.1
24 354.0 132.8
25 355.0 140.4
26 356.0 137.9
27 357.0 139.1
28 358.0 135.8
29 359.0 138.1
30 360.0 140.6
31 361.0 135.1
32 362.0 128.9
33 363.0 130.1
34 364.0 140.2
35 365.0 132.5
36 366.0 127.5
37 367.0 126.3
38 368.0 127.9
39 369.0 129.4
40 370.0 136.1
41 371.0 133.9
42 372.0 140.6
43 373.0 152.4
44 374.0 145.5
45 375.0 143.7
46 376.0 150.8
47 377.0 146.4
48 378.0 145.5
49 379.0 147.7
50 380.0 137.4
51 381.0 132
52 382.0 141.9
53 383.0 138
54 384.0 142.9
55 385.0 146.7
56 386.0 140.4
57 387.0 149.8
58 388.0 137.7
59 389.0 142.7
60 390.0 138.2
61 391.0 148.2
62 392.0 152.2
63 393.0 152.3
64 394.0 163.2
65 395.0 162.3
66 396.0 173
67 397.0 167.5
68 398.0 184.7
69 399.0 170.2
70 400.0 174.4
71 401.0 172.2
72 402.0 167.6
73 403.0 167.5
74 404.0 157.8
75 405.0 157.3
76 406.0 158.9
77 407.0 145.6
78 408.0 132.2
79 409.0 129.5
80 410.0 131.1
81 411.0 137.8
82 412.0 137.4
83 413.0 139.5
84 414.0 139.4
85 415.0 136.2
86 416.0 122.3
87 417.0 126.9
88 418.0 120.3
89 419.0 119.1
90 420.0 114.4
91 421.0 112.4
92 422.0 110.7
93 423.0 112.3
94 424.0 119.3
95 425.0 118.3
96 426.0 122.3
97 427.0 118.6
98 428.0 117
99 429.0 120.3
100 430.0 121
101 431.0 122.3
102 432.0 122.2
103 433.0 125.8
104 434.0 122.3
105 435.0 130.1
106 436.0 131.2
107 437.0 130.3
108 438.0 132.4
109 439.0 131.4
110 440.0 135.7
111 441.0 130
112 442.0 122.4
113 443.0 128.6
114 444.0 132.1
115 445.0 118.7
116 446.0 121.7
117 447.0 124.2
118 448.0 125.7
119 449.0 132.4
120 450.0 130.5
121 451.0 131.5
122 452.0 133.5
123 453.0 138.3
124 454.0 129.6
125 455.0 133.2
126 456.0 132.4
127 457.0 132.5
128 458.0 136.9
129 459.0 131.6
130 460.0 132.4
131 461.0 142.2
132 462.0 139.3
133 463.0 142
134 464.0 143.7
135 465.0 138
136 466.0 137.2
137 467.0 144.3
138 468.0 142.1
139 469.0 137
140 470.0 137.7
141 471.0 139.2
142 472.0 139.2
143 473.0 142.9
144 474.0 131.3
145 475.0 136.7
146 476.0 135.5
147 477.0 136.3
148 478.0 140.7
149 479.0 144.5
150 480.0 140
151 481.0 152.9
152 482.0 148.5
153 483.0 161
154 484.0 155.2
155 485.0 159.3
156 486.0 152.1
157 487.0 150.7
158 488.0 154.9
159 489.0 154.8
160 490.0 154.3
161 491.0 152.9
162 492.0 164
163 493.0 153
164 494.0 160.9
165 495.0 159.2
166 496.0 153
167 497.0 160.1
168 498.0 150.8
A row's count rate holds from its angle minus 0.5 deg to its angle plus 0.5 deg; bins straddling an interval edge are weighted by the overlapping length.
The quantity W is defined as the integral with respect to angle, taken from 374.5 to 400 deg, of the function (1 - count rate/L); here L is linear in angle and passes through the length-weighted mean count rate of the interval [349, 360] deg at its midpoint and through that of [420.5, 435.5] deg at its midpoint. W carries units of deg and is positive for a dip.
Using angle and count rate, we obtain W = -4.6 deg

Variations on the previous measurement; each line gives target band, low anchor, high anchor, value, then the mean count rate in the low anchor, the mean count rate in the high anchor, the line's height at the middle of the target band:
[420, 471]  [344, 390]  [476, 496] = 6.08 deg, 136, 152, 147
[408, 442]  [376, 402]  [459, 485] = 5.14 deg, 153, 142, 148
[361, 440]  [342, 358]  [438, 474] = -4.90 deg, 128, 134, 131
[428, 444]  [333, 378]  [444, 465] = 0.64 deg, 130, 133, 132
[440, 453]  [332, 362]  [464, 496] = 1.22 deg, 126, 147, 142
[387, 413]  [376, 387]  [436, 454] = -2.86 deg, 143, 129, 139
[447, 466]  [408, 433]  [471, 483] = 0.09 deg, 124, 142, 135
